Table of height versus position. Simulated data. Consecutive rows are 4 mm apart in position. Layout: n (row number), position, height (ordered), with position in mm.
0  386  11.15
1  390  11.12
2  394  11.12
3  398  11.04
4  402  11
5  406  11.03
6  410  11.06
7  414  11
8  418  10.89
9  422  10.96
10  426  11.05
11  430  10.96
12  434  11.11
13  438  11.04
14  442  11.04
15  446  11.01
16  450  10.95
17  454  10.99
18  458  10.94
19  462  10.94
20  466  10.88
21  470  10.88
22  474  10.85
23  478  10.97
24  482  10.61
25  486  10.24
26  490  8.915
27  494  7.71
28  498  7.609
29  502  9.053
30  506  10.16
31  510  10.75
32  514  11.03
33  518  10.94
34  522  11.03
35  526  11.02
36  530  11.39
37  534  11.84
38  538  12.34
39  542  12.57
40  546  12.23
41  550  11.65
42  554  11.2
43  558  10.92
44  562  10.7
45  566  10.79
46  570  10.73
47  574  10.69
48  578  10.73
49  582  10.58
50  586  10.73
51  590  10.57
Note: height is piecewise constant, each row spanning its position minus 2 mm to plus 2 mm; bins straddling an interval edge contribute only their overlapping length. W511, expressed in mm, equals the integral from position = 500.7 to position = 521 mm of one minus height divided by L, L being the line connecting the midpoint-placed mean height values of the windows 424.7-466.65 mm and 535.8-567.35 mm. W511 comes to 1.6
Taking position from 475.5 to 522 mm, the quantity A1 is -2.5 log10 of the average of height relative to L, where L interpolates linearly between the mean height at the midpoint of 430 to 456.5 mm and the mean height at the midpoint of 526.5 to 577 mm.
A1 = 0.14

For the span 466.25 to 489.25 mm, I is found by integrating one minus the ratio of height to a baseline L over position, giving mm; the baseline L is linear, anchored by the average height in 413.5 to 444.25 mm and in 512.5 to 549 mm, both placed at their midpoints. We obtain 1.4 mm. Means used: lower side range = 11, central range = 10.6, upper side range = 11.6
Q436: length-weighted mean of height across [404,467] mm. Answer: 11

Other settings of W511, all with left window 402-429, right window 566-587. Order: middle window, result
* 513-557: -3.2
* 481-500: 3.4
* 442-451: 0.0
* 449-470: 0.0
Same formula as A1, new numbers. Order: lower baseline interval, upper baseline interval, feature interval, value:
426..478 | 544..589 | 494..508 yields 0.244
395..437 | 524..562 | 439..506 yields 0.106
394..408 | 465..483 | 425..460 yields -0.008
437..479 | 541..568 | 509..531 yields 0.021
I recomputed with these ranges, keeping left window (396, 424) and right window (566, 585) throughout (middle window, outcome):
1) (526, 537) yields -0.8 mm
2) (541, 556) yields -1.6 mm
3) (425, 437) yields -0.1 mm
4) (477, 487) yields 0.2 mm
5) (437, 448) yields -0.1 mm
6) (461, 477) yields 0.0 mm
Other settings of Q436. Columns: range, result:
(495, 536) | 10.4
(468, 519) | 9.96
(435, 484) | 10.9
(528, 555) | 11.9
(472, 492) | 10.3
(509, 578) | 11.3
